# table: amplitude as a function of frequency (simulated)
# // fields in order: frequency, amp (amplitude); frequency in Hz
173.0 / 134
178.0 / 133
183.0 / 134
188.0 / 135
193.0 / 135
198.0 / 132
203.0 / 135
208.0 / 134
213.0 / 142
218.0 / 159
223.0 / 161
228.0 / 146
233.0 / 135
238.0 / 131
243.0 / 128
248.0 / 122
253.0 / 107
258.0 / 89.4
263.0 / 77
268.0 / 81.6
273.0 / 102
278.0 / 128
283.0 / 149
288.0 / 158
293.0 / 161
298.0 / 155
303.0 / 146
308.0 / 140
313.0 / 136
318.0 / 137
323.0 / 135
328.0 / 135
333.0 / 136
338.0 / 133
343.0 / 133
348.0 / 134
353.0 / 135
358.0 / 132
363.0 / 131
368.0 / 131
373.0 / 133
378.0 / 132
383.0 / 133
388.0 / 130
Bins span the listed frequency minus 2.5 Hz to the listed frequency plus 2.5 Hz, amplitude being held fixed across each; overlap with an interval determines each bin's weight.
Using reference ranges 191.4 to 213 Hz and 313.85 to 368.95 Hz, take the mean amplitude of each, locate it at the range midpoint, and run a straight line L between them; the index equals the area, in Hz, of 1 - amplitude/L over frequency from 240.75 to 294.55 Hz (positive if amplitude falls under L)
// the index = 6.7 Hz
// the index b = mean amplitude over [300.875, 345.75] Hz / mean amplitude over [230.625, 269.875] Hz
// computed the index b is 1.3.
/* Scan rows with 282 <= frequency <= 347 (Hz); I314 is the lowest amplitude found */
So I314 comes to 133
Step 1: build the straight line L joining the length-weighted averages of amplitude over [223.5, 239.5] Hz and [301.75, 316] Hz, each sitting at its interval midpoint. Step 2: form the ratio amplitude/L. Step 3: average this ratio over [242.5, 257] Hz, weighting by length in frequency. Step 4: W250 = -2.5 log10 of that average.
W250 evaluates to 0.22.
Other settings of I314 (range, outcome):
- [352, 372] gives 131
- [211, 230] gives 142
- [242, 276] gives 77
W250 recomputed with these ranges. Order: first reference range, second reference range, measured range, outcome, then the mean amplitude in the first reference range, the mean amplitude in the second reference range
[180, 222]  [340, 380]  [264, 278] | 0.37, 139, 133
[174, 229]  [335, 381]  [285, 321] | -0.09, 140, 133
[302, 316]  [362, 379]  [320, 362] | 0.01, 140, 132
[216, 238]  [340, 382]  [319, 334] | 0.01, 148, 133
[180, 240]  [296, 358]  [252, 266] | 0.48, 140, 138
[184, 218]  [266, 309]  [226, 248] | 0.03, 137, 136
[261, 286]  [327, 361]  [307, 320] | -0.12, 109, 134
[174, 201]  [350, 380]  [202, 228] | -0.10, 134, 132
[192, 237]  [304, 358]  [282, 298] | -0.14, 142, 136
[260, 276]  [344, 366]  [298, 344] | -0.20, 88.2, 133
